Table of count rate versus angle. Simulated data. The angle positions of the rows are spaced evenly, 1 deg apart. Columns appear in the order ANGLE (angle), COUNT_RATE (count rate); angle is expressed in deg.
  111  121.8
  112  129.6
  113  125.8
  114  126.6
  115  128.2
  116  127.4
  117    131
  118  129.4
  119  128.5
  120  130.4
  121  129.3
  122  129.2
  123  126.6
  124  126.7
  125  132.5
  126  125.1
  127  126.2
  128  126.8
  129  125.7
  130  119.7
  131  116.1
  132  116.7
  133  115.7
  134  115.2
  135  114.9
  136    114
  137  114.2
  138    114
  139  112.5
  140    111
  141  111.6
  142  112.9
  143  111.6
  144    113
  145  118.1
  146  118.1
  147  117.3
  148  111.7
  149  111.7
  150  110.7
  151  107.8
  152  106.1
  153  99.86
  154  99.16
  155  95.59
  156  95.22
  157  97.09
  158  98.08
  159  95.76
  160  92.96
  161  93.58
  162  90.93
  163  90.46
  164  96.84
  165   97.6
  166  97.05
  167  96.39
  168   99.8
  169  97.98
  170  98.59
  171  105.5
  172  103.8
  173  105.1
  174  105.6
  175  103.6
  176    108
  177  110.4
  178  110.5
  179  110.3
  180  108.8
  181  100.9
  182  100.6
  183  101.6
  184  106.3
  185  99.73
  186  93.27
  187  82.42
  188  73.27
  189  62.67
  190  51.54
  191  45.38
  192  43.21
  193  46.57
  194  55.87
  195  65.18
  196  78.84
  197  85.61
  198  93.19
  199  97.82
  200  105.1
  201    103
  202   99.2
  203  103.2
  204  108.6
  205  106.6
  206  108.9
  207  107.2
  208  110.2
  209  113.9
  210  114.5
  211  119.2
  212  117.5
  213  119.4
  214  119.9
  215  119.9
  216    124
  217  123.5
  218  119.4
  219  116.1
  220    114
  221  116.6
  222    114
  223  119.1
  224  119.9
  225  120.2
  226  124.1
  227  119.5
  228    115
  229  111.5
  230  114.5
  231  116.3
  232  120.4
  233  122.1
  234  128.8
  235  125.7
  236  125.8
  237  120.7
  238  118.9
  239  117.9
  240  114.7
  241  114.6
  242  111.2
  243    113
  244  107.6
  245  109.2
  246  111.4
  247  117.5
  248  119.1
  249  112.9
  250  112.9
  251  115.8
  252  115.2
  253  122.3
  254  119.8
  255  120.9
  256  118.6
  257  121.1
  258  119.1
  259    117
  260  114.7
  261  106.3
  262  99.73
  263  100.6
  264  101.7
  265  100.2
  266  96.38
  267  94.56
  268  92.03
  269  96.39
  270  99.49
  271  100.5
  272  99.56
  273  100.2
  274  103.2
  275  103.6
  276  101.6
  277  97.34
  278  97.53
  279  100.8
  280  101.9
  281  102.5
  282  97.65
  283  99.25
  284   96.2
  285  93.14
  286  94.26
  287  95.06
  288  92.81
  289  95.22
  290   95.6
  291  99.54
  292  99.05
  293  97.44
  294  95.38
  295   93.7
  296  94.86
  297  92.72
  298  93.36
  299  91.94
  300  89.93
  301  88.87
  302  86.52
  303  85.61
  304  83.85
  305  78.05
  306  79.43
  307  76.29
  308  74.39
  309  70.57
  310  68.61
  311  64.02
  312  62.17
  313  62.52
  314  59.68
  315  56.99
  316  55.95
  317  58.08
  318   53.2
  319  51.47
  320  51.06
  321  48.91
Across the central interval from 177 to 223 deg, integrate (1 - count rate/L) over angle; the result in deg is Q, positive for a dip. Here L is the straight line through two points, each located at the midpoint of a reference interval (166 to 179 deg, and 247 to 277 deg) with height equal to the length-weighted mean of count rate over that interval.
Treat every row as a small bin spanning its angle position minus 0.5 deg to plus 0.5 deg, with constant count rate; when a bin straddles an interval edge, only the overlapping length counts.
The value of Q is 2.9 deg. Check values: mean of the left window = 104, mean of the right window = 108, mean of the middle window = 98.5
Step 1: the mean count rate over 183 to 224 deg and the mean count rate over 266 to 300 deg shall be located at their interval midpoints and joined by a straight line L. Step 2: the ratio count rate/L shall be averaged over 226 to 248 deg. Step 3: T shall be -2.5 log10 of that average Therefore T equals -0.20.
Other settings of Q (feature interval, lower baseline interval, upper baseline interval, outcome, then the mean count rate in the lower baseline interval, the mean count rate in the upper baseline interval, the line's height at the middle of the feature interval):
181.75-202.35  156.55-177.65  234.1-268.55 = 4.6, 99.4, 113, 103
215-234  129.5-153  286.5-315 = -4.0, 113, 84.1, 98.1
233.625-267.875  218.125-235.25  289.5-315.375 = -2.0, 119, 82.5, 107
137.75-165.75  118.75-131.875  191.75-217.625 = 3.1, 126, 100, 117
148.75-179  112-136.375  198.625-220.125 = 4.6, 125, 112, 119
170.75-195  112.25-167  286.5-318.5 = 3.9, 113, 81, 105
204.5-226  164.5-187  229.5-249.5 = -1.0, 102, 117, 111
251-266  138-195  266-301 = -2.4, 97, 96.9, 96.9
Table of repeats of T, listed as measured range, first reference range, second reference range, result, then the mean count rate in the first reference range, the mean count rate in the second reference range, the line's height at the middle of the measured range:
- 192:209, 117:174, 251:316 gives 0.143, 111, 94.7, 104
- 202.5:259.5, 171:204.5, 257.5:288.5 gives -0.219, 90.2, 100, 95.4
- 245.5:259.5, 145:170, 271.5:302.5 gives -0.200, 101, 96.5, 97.7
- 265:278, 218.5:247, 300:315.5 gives -0.046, 117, 73.7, 94.8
